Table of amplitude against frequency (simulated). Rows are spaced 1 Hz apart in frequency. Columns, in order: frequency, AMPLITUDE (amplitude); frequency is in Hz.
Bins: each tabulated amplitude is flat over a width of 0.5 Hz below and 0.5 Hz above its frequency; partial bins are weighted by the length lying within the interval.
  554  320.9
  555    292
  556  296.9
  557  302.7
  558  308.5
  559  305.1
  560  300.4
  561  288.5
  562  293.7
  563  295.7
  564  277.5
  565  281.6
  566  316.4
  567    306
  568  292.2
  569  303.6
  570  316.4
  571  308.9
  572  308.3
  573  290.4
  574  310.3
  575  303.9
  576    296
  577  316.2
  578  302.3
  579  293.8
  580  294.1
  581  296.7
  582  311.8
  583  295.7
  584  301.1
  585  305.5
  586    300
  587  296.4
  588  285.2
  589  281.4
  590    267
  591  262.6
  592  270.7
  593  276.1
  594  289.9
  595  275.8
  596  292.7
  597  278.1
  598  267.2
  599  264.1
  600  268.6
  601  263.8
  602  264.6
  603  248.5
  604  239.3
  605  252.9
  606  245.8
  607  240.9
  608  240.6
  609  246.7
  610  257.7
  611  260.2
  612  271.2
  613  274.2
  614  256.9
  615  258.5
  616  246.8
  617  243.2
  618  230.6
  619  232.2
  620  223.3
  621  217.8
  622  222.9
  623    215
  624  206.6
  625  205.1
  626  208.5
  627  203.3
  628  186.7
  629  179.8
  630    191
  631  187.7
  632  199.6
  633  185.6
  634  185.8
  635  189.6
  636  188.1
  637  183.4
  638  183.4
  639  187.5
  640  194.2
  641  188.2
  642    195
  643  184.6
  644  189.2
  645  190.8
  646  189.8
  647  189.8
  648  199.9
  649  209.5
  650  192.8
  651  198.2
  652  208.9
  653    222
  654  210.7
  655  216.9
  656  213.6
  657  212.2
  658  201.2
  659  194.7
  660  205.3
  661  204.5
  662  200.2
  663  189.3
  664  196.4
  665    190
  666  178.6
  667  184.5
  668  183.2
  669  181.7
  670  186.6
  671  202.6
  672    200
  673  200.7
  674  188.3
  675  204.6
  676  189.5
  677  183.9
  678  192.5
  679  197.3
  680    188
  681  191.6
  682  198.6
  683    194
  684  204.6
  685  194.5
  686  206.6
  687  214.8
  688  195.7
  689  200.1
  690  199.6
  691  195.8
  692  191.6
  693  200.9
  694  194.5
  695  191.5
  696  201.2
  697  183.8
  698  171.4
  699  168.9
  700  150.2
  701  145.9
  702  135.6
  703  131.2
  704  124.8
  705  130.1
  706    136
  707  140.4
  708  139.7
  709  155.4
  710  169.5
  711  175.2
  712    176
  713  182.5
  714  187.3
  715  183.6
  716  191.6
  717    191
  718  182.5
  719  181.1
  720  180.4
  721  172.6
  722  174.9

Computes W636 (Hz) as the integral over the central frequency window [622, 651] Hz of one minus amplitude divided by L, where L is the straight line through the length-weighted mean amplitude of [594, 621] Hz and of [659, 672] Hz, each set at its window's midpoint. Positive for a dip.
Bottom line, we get 3.87 Hz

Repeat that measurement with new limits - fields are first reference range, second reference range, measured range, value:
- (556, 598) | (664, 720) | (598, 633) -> 3.22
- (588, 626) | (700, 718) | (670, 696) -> -2.01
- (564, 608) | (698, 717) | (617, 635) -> 2.82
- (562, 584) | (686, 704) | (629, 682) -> 5.67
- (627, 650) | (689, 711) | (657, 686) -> -2.83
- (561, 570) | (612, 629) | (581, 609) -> -1.51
